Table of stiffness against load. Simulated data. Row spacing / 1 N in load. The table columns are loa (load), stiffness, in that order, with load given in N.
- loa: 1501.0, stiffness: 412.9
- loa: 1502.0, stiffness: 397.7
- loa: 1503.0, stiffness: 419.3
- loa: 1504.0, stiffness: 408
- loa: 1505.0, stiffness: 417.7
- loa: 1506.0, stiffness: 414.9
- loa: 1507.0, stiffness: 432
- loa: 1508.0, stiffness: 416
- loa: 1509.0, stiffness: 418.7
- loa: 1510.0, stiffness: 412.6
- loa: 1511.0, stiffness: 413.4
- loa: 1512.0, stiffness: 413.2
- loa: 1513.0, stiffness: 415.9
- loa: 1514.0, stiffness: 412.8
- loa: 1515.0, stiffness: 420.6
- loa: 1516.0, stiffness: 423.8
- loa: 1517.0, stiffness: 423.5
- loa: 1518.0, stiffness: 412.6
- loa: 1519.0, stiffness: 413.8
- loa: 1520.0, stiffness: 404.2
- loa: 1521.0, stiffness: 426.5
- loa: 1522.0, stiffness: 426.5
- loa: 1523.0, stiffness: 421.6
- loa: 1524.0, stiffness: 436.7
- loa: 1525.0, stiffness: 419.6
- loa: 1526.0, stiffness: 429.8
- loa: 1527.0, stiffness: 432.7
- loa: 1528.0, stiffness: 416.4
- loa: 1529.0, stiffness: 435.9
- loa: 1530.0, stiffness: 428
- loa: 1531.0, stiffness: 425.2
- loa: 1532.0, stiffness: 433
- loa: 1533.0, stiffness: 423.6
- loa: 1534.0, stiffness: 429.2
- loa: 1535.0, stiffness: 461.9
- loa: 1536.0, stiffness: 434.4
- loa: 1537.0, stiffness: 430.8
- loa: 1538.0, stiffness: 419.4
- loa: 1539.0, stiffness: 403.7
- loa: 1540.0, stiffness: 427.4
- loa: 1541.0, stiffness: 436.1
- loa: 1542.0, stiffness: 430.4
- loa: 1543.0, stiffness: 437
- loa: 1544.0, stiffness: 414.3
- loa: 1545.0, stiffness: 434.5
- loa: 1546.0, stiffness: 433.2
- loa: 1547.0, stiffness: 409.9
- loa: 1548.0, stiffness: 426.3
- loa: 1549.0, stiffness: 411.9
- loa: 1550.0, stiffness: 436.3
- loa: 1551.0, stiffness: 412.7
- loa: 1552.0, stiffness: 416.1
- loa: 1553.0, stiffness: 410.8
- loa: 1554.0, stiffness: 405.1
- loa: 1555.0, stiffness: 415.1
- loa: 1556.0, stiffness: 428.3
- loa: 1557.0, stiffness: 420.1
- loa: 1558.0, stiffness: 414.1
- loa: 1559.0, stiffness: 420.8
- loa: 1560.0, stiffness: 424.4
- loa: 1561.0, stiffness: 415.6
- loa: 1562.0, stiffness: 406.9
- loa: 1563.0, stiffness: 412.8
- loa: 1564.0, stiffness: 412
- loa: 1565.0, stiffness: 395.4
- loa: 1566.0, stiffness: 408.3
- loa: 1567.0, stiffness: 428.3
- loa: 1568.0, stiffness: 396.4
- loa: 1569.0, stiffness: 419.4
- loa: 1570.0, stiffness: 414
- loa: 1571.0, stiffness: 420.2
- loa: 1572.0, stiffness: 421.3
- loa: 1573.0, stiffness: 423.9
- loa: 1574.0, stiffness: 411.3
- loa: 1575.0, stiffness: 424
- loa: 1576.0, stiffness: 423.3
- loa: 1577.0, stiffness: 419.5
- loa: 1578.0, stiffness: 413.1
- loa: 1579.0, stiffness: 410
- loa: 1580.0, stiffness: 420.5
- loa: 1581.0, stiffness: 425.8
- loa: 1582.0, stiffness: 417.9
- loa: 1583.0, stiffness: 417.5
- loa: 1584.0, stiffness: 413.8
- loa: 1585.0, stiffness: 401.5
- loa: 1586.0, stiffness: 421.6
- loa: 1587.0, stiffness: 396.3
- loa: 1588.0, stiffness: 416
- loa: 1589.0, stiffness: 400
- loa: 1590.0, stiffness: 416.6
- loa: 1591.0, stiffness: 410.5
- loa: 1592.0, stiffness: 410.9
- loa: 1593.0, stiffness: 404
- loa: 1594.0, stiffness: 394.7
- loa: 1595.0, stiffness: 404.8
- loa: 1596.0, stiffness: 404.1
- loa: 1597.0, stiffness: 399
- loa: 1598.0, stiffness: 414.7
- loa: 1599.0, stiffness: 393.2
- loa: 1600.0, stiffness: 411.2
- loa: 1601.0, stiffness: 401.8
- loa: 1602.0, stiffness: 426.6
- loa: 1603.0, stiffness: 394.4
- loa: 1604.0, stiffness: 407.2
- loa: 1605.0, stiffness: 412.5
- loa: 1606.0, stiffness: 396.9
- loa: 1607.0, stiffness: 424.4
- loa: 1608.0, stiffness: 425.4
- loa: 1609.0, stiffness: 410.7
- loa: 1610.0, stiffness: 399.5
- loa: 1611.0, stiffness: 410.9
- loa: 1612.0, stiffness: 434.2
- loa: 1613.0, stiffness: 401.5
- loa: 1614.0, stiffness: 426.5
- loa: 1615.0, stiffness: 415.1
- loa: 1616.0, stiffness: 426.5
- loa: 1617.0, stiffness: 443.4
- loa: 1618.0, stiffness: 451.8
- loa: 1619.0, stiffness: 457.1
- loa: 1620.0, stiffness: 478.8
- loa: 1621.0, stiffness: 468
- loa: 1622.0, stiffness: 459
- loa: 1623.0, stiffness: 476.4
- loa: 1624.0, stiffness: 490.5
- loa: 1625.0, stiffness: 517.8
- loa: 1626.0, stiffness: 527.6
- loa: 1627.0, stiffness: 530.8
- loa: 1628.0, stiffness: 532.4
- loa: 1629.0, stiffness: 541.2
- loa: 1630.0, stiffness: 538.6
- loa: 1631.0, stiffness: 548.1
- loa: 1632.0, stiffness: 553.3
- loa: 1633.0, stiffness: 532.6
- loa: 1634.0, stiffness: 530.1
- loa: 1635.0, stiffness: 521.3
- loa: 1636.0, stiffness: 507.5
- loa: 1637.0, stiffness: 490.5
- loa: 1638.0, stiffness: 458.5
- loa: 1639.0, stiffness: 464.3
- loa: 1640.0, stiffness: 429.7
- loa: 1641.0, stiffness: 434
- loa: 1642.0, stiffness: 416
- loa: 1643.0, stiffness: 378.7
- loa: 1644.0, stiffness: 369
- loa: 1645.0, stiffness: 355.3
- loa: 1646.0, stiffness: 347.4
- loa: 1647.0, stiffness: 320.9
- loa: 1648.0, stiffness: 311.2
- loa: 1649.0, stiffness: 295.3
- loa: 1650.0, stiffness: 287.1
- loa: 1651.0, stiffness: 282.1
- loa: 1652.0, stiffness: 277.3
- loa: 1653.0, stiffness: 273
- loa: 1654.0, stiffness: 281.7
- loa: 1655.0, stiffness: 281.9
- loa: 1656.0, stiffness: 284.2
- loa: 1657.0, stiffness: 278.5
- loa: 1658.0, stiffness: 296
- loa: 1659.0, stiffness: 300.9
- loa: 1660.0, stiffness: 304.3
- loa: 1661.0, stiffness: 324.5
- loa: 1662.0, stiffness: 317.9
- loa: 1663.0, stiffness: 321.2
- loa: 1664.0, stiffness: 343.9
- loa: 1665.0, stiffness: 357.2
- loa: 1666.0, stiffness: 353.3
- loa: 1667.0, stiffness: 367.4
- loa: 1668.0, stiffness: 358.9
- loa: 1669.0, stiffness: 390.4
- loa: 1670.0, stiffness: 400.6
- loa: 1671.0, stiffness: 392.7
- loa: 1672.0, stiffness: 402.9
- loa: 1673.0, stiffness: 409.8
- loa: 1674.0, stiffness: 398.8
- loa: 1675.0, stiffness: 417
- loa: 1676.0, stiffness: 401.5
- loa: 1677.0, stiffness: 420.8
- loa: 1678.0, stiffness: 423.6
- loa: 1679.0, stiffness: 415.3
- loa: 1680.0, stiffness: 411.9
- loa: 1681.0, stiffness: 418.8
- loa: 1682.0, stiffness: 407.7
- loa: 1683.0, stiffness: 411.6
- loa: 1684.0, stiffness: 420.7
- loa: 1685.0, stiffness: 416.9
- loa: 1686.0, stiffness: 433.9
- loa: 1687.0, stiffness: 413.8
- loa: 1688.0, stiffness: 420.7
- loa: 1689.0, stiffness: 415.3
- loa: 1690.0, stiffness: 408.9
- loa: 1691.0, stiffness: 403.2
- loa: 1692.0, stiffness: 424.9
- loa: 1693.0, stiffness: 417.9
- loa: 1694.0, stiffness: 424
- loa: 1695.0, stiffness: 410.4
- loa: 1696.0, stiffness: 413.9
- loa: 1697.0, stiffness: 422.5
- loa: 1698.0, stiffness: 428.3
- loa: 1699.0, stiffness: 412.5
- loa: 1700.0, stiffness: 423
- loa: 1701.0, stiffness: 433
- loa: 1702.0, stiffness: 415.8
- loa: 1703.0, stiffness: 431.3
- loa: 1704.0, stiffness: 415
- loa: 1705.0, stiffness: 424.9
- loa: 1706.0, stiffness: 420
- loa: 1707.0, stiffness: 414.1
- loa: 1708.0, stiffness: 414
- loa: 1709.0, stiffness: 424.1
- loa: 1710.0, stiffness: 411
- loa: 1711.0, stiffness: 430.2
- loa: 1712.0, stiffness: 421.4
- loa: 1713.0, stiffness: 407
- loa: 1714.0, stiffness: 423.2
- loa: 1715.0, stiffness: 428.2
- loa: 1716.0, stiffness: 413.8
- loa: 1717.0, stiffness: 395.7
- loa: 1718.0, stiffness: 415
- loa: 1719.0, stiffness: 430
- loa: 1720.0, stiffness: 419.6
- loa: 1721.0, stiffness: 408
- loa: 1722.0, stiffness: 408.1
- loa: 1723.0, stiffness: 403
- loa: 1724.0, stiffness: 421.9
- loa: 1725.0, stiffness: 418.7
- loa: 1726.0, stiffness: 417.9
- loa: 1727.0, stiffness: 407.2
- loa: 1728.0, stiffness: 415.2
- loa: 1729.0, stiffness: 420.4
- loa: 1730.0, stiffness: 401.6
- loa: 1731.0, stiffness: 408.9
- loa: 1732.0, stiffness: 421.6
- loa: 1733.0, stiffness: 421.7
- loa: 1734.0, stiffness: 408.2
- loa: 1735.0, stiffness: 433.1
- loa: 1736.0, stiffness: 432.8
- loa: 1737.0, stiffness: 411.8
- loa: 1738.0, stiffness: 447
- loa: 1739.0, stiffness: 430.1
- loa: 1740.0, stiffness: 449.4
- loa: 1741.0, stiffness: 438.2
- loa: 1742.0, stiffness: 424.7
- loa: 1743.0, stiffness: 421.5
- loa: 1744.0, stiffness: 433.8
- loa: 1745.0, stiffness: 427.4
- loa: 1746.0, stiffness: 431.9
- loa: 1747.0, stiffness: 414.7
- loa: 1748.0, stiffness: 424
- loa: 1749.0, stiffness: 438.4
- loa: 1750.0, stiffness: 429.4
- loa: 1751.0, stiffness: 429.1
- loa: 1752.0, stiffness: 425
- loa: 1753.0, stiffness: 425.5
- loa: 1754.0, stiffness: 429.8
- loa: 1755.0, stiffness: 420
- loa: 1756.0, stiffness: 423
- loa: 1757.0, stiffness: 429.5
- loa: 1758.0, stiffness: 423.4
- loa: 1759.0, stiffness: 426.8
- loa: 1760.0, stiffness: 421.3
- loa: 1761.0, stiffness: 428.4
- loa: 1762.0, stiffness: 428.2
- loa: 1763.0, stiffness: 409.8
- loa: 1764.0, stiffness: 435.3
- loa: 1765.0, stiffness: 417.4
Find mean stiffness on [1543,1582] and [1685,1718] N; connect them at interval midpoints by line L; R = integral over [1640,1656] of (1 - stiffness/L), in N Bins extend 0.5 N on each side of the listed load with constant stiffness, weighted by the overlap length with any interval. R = 3.4 N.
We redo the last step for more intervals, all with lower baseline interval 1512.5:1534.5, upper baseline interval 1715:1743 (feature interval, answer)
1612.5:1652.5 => -2.0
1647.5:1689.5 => 6.0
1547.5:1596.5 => 1.0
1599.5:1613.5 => 0.4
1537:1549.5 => 0.0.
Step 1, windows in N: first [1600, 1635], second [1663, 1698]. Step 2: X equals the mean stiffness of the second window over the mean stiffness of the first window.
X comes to 0.87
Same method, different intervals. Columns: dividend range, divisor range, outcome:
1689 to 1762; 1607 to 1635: 0.89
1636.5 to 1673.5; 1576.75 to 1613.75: 0.85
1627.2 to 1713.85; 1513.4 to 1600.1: 0.96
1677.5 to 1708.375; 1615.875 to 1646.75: 0.88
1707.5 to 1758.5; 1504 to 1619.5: 1.01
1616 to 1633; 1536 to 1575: 1.19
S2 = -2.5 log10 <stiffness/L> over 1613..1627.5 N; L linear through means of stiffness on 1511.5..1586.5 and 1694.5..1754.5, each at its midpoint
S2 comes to -0.11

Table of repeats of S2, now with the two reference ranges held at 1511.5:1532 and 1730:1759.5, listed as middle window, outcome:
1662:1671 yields 0.18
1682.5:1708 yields 0.02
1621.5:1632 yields -0.22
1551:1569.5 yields 0.02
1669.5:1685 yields 0.04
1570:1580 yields 0.01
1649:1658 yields 0.44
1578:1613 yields 0.04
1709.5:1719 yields 0.02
